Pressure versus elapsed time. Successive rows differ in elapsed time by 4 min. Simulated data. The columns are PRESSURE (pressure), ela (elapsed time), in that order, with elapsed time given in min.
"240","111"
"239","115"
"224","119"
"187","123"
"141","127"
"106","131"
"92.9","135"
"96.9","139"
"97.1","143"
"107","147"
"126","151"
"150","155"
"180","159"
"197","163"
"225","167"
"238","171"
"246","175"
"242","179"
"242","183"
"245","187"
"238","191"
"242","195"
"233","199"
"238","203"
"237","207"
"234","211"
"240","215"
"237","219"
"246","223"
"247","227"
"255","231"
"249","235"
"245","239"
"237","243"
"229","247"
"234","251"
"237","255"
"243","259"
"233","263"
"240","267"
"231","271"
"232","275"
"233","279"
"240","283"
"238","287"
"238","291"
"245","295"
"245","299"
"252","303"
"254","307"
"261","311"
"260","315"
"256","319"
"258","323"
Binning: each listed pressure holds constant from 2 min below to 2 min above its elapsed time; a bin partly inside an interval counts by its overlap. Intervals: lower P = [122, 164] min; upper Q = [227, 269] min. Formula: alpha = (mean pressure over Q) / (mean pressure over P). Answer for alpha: 1.82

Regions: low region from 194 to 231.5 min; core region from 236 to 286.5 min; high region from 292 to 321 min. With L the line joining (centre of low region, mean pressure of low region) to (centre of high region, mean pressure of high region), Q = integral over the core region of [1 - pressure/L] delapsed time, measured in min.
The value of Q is 2.1 min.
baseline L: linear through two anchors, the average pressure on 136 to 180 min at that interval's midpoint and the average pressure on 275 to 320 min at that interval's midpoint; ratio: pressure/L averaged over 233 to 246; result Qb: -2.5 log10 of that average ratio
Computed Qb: -0.13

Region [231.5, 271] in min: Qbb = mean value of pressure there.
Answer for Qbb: 239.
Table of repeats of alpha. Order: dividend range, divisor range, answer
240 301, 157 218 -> 1.02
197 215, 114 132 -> 1.31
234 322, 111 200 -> 1.30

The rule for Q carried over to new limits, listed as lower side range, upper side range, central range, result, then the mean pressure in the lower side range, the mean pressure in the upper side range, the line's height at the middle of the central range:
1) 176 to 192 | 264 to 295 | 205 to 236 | -0.4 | 242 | 236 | 240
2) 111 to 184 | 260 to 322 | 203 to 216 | -2.0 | 175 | 244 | 205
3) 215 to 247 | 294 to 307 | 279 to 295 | 0.6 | 244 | 249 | 248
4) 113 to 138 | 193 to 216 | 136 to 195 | 4.6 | 162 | 237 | 200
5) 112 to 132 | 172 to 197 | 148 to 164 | 4.4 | 186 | 242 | 217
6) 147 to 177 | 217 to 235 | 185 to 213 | -2.1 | 189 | 247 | 222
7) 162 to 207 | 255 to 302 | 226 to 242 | -0.8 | 236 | 238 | 237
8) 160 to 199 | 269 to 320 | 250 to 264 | 0.2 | 233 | 245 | 241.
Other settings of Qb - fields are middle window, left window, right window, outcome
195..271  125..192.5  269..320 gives -0.13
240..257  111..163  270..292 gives -0.09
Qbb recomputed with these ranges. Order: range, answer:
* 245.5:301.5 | 237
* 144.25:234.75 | 220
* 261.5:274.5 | 234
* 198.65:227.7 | 239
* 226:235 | 251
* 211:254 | 241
